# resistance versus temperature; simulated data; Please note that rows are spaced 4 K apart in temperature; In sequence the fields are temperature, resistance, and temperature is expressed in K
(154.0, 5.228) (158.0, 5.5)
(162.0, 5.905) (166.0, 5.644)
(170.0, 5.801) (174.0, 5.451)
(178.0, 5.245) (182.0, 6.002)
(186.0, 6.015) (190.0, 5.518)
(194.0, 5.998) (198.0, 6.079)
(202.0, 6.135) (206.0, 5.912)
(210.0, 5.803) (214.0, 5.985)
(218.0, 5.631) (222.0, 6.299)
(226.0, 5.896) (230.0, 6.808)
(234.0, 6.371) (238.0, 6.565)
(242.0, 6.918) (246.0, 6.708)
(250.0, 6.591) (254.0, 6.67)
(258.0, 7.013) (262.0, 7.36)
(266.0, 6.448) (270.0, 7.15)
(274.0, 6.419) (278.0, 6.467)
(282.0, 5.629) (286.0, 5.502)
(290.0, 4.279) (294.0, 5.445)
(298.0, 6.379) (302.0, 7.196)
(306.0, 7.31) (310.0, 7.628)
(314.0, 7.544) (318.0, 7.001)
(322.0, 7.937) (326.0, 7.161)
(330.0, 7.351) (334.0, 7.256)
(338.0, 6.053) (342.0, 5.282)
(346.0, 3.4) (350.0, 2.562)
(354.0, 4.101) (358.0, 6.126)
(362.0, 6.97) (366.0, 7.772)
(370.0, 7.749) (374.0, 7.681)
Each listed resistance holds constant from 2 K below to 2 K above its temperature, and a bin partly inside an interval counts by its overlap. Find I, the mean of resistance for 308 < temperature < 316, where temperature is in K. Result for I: 7.59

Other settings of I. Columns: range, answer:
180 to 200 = 5.92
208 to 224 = 5.93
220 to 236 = 6.34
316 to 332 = 7.36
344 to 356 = 3.35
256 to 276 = 6.88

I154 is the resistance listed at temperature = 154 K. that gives 5.228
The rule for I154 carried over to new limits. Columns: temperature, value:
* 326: 7.161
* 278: 6.467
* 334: 7.256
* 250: 6.591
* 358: 6.126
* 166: 5.644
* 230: 6.808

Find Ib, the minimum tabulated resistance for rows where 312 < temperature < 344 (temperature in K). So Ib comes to 5.282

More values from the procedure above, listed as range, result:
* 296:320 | 6.379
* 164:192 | 5.245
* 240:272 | 6.448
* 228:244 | 6.371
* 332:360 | 2.562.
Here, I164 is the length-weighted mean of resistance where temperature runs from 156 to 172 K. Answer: 5.71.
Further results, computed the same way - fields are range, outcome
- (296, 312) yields 7.13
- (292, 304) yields 6.34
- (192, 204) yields 6.07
